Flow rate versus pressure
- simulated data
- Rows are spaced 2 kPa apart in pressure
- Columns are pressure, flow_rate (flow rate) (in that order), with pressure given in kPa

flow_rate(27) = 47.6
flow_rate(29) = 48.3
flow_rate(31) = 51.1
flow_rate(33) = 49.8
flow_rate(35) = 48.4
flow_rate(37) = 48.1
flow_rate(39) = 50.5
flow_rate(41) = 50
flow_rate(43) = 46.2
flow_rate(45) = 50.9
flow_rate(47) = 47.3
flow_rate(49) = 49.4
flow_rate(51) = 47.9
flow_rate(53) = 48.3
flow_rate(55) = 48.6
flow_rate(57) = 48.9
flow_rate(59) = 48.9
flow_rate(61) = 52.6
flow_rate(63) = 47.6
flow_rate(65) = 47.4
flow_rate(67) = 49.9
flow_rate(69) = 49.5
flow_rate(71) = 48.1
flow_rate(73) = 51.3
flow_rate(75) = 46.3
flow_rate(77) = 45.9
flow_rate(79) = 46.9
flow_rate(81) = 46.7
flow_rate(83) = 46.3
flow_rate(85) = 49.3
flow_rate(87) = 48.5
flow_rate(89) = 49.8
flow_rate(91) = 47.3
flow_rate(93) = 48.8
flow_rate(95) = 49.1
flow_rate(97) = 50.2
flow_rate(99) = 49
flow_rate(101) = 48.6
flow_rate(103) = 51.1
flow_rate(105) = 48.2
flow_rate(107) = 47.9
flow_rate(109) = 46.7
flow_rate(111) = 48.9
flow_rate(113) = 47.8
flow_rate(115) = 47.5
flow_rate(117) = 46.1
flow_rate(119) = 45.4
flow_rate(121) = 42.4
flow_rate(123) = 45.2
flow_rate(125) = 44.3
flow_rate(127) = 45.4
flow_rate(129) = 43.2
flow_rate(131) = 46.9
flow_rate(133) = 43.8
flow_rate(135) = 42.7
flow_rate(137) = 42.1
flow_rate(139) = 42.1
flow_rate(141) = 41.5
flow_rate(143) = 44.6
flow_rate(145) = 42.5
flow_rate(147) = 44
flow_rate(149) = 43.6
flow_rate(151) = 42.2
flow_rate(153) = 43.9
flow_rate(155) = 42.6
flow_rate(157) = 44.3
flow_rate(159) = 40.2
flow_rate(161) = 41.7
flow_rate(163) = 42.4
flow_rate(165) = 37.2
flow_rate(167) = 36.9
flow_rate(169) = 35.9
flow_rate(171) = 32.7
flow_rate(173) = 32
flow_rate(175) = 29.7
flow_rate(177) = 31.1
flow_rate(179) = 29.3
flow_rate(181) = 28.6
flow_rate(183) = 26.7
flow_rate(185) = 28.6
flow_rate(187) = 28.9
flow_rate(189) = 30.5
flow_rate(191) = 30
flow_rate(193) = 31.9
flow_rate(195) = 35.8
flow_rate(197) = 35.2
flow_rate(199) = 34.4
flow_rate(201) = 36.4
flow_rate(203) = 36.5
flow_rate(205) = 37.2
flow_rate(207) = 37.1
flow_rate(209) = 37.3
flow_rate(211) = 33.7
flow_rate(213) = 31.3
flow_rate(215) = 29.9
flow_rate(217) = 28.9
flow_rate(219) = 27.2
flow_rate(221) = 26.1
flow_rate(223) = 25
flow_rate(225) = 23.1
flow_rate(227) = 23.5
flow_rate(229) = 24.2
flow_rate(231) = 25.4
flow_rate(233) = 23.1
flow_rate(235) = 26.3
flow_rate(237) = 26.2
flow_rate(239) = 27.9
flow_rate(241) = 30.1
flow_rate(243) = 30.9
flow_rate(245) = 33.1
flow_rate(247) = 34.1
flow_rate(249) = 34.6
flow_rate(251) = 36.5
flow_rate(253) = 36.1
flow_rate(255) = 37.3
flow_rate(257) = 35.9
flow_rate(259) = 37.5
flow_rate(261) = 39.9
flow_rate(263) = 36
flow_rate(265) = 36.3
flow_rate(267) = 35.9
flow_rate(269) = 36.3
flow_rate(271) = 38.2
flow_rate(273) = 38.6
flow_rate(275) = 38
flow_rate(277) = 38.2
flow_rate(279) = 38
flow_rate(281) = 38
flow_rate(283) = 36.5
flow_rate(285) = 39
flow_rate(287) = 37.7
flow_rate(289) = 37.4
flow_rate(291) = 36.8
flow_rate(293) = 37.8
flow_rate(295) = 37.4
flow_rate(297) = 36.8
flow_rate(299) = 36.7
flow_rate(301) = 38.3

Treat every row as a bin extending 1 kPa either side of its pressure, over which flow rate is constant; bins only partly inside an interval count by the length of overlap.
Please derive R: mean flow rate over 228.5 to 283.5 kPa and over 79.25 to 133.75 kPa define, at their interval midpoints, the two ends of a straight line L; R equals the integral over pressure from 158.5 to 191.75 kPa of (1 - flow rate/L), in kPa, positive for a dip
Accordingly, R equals 6.63 kPa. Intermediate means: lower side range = 47.2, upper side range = 34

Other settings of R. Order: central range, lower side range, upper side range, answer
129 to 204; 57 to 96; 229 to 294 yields 8.1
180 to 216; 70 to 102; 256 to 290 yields 7.7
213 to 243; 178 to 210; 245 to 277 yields 7.1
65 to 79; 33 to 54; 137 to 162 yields -0.3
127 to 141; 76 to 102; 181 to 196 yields -1.2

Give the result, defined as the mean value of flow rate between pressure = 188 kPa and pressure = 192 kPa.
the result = 30.2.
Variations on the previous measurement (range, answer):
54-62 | 49.8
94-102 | 49.2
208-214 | 34.1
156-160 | 42.2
